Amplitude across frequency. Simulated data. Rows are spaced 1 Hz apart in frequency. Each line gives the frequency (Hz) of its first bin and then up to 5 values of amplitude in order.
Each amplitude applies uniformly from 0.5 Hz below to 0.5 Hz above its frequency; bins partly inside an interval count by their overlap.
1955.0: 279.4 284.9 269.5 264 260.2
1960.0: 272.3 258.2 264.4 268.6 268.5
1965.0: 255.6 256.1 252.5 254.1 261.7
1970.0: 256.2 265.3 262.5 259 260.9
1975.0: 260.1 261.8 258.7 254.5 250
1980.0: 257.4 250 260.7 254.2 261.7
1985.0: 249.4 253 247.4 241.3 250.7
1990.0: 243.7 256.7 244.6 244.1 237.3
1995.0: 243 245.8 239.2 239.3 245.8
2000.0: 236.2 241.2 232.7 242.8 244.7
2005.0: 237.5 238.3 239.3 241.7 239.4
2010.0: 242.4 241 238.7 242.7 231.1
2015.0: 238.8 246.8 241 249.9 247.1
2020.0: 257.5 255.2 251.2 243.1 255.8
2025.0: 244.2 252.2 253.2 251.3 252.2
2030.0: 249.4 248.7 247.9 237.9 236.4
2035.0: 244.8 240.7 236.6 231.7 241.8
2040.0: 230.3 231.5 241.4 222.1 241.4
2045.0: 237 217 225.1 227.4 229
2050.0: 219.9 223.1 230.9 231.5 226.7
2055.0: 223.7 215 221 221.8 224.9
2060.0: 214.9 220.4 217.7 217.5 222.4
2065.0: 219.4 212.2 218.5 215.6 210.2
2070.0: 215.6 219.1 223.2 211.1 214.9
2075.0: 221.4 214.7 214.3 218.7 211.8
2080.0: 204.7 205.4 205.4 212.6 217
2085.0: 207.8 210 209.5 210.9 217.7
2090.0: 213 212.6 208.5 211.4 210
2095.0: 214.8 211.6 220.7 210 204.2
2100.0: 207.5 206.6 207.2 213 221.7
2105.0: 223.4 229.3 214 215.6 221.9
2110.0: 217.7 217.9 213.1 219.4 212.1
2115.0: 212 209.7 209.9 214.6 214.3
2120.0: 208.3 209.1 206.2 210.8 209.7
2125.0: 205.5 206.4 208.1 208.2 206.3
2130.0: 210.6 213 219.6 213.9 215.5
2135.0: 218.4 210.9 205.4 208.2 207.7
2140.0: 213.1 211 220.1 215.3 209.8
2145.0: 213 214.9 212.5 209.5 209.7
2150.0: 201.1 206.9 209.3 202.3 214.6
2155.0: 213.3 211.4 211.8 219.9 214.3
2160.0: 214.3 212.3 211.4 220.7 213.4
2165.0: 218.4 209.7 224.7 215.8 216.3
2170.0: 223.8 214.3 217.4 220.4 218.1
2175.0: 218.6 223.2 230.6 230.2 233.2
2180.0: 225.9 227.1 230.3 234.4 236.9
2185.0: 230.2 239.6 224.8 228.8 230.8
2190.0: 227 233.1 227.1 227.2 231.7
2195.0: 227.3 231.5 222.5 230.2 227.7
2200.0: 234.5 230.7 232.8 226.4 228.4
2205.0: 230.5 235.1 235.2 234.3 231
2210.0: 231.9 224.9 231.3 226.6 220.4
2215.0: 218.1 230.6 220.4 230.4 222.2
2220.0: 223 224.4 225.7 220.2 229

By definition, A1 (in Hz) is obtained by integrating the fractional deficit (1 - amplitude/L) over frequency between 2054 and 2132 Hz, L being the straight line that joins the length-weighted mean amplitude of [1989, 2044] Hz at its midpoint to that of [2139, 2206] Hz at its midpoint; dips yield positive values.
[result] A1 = 6.15 Hz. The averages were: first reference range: 243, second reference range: 221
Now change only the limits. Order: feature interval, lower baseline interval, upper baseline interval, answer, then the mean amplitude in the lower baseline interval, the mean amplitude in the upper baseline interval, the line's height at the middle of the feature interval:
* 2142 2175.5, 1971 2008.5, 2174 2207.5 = 2.7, 249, 230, 233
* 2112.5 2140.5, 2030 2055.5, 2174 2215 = 2.4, 233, 229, 231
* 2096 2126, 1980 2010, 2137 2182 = 1.5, 245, 216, 224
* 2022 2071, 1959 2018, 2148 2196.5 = 2.0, 250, 221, 241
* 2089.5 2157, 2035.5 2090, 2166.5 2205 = 3.6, 221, 227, 224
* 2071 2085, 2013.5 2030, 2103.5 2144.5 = 0.9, 248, 213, 229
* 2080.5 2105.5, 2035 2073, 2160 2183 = 1.3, 225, 221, 224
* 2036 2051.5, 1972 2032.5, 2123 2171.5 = 0.4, 248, 212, 237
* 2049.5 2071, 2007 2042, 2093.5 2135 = 1.1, 244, 213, 231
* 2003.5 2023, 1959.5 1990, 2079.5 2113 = 0.0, 257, 213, 243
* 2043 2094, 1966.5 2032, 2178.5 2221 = 5.0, 248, 229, 242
